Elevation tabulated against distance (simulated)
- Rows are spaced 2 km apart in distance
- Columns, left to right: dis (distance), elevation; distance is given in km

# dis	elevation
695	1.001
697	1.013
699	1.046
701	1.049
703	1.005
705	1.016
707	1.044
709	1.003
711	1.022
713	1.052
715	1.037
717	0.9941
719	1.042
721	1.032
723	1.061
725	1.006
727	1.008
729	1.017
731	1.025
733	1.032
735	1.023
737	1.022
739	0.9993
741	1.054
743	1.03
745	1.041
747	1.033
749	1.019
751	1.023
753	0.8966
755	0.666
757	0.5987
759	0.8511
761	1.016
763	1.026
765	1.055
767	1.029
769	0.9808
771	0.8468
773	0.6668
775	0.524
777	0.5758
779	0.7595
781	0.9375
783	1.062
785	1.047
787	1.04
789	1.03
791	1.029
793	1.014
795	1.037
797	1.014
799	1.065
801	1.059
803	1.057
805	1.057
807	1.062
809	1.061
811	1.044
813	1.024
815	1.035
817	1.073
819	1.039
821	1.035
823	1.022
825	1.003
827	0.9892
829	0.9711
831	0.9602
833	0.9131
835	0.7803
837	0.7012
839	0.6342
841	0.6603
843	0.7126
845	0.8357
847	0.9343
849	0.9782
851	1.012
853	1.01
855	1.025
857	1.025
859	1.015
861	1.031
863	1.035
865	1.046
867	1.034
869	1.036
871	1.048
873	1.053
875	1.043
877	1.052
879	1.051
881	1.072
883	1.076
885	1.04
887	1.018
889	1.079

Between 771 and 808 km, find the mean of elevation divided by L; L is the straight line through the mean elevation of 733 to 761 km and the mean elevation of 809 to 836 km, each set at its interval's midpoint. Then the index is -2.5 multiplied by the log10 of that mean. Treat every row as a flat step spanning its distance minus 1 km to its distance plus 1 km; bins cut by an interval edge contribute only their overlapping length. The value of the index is 0.04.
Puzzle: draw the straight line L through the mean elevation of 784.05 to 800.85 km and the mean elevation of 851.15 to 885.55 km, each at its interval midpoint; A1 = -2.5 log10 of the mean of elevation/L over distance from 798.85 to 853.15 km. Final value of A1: 0.09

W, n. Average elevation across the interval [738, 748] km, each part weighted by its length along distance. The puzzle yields 1.03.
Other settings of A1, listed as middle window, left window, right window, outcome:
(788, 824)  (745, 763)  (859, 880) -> -0.08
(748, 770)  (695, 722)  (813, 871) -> 0.08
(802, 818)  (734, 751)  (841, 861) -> -0.08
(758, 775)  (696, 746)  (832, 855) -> 0.06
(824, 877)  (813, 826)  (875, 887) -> 0.11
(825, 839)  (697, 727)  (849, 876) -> 0.17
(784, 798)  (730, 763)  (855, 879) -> -0.04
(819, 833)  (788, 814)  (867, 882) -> 0.05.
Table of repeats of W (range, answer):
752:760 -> 0.753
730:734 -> 1.03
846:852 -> 0.975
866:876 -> 1.04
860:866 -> 1.04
